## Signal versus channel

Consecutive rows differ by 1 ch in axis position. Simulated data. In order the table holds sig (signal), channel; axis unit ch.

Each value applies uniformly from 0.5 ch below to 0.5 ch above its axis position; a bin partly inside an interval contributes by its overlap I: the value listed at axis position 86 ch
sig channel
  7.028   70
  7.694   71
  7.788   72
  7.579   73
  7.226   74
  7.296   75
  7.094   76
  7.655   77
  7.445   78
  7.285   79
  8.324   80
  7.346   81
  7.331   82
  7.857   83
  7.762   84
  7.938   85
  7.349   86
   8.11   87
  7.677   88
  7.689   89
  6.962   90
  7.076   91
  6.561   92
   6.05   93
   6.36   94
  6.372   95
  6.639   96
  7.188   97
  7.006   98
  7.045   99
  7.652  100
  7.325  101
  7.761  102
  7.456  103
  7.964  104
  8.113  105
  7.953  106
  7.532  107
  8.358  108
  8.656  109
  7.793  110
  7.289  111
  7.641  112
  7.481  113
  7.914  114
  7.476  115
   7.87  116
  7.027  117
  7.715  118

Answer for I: 7.349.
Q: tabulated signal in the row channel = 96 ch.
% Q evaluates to 6.639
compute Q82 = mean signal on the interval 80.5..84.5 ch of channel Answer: 7.57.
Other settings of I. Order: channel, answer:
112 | 7.641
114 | 7.914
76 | 7.094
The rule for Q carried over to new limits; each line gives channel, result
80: 8.324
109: 8.656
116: 7.87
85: 7.938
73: 7.579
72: 7.788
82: 7.331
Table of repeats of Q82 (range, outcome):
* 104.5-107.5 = 7.87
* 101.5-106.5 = 7.85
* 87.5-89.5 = 7.68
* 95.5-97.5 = 6.91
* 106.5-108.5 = 7.95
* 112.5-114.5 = 7.7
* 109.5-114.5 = 7.62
